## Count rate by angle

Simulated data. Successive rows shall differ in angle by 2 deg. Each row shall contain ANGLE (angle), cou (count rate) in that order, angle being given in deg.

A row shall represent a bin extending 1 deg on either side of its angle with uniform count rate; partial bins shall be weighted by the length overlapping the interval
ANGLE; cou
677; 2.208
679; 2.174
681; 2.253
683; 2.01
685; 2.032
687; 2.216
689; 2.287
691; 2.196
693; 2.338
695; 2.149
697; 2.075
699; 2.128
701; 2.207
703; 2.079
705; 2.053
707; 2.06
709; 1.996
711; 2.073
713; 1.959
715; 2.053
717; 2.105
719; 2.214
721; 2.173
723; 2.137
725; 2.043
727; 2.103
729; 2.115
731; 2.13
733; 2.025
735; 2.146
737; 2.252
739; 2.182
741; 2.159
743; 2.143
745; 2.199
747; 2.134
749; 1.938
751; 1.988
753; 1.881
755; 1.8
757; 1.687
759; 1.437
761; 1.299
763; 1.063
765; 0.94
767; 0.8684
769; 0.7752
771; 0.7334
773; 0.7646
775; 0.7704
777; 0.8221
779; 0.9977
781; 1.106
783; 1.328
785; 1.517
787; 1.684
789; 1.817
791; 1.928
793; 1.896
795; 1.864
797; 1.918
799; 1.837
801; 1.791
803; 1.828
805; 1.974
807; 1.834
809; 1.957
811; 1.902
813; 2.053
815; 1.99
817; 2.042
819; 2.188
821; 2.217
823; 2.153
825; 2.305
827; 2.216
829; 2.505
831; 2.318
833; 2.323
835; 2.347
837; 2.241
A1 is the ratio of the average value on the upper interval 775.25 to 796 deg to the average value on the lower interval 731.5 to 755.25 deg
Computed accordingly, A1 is 0.7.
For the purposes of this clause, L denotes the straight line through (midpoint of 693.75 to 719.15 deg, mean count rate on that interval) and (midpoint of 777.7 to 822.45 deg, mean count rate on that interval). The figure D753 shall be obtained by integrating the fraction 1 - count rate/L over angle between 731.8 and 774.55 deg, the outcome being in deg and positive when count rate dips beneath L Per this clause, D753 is 7.1 deg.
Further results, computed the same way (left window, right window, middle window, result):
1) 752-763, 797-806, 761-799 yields 10.0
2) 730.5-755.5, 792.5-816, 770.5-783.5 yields 6.9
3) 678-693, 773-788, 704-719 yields -1.3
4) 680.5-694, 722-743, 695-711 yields 0.6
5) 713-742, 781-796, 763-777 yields 7.6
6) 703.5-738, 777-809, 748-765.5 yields 2.9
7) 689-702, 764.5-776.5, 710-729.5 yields -4.1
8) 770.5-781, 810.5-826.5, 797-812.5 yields -1.7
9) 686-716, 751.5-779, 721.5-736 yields -3.4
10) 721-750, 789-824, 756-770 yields 6.2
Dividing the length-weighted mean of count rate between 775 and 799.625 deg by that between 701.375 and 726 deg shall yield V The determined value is 0.73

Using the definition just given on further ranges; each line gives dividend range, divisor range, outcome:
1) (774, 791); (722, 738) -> 0.61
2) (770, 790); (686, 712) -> 0.54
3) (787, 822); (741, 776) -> 1.33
